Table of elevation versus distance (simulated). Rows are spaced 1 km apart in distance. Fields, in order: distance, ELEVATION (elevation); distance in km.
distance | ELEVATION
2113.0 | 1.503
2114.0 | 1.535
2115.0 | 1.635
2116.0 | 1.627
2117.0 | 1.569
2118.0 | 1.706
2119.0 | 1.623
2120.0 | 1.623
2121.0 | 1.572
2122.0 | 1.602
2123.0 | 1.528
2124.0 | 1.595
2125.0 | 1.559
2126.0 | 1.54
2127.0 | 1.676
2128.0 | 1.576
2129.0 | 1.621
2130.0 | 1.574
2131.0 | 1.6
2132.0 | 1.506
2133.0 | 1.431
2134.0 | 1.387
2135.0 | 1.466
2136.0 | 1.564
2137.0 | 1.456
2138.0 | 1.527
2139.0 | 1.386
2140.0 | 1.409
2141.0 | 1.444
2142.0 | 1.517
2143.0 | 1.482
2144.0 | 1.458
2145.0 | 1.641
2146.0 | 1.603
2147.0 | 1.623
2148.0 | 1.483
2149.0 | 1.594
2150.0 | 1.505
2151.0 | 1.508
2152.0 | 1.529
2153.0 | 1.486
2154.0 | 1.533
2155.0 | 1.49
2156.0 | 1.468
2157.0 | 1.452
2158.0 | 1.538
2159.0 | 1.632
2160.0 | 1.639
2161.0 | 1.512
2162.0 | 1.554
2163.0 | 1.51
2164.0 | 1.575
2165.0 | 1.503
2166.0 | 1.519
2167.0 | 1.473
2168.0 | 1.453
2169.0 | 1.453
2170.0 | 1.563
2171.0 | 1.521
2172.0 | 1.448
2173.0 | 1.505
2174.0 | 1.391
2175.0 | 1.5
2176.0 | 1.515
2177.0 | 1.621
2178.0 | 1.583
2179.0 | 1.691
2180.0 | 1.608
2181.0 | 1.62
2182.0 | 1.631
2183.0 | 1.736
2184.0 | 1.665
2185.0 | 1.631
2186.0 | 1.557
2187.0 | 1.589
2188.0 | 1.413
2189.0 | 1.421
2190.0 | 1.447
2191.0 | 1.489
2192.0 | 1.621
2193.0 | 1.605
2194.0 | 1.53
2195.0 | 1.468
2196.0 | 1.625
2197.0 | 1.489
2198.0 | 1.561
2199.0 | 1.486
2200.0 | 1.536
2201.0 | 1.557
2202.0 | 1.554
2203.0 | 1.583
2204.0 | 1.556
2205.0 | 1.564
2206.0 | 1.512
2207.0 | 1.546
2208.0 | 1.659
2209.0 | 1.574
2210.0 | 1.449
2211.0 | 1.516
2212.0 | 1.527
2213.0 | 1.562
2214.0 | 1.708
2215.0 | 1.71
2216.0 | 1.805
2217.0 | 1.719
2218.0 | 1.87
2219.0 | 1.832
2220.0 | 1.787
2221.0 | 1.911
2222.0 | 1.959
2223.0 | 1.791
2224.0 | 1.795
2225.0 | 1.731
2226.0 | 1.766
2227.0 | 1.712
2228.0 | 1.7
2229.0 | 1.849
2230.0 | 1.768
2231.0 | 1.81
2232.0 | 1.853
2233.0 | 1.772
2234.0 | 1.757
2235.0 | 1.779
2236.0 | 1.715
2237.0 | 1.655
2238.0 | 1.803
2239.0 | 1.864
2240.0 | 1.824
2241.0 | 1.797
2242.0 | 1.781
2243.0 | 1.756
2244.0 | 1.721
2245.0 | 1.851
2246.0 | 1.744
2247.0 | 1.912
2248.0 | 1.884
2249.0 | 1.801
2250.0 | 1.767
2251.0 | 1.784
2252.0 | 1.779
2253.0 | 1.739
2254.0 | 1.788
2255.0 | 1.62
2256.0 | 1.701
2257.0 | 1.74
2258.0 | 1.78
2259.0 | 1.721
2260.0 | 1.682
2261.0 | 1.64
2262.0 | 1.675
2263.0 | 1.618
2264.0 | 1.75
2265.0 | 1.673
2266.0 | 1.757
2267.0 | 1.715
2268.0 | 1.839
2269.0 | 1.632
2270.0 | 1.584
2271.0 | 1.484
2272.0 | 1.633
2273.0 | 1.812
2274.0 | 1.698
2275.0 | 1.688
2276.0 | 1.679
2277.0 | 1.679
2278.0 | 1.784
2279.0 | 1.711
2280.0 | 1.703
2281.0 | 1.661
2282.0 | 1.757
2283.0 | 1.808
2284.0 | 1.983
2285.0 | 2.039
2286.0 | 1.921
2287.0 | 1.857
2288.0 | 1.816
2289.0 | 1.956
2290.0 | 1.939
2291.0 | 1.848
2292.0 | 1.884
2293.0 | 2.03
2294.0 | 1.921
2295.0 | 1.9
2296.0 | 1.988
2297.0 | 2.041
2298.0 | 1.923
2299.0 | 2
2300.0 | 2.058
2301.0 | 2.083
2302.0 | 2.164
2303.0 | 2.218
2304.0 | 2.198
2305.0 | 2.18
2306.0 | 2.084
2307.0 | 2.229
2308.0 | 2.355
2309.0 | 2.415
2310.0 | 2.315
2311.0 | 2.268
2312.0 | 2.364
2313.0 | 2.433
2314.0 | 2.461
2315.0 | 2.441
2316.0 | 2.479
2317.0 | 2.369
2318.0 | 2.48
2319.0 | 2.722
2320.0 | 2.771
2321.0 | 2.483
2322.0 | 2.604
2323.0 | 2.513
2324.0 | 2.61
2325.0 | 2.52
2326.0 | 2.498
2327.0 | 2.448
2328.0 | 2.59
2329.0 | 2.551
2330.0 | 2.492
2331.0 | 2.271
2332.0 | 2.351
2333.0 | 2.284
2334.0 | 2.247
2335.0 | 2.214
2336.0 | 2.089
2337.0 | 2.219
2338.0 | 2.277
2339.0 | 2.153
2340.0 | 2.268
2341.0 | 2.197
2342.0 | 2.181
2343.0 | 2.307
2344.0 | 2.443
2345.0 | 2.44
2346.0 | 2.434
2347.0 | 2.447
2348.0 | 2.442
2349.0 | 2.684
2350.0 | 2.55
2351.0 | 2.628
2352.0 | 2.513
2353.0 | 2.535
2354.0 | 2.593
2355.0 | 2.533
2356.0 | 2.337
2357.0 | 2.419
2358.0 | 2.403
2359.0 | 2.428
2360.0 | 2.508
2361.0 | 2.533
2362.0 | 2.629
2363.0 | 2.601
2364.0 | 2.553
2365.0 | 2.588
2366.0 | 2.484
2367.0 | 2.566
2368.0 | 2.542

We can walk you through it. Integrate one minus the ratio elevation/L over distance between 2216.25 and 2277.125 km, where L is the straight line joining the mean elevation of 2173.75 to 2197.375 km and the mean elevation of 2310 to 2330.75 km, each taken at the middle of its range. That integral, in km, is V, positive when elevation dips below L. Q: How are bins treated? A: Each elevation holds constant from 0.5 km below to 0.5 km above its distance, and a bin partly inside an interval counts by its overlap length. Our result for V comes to 6.84 km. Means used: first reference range 1.56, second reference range 2.5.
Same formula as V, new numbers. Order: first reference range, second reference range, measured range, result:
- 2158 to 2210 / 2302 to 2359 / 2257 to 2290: 5.2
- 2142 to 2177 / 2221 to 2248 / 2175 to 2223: 1.6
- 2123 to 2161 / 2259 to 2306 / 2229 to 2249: -0.6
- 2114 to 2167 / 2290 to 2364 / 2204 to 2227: 2.1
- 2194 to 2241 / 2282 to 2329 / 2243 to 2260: 1.1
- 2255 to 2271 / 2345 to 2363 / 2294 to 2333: -3.4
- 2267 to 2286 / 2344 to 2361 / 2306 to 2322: -2.4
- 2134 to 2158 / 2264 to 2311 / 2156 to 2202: 1.6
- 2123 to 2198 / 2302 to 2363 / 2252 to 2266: 2.3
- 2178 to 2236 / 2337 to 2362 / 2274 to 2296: 2.5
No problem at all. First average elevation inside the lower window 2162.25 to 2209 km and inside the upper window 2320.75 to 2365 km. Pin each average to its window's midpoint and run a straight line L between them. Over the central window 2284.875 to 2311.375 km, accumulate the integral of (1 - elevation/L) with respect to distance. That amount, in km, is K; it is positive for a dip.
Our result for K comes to 1.5 km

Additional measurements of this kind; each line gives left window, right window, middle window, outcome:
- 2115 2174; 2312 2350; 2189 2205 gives 2.2 km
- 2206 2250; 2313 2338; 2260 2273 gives 2.2 km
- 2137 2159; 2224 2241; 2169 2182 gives 0.4 km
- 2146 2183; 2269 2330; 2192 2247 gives 2.5 km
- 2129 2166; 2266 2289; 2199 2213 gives 0.7 km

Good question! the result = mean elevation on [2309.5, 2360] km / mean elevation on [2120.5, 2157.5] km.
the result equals 1.59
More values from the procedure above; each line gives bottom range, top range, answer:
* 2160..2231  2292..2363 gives 1.47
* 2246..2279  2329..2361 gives 1.39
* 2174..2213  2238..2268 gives 1.13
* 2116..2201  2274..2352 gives 1.43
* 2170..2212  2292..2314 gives 1.39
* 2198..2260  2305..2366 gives 1.41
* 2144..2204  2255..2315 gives 1.24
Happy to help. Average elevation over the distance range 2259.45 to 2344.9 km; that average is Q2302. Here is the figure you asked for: 2.09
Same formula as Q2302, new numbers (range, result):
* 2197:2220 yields 1.61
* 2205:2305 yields 1.79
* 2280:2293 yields 1.87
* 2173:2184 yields 1.59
